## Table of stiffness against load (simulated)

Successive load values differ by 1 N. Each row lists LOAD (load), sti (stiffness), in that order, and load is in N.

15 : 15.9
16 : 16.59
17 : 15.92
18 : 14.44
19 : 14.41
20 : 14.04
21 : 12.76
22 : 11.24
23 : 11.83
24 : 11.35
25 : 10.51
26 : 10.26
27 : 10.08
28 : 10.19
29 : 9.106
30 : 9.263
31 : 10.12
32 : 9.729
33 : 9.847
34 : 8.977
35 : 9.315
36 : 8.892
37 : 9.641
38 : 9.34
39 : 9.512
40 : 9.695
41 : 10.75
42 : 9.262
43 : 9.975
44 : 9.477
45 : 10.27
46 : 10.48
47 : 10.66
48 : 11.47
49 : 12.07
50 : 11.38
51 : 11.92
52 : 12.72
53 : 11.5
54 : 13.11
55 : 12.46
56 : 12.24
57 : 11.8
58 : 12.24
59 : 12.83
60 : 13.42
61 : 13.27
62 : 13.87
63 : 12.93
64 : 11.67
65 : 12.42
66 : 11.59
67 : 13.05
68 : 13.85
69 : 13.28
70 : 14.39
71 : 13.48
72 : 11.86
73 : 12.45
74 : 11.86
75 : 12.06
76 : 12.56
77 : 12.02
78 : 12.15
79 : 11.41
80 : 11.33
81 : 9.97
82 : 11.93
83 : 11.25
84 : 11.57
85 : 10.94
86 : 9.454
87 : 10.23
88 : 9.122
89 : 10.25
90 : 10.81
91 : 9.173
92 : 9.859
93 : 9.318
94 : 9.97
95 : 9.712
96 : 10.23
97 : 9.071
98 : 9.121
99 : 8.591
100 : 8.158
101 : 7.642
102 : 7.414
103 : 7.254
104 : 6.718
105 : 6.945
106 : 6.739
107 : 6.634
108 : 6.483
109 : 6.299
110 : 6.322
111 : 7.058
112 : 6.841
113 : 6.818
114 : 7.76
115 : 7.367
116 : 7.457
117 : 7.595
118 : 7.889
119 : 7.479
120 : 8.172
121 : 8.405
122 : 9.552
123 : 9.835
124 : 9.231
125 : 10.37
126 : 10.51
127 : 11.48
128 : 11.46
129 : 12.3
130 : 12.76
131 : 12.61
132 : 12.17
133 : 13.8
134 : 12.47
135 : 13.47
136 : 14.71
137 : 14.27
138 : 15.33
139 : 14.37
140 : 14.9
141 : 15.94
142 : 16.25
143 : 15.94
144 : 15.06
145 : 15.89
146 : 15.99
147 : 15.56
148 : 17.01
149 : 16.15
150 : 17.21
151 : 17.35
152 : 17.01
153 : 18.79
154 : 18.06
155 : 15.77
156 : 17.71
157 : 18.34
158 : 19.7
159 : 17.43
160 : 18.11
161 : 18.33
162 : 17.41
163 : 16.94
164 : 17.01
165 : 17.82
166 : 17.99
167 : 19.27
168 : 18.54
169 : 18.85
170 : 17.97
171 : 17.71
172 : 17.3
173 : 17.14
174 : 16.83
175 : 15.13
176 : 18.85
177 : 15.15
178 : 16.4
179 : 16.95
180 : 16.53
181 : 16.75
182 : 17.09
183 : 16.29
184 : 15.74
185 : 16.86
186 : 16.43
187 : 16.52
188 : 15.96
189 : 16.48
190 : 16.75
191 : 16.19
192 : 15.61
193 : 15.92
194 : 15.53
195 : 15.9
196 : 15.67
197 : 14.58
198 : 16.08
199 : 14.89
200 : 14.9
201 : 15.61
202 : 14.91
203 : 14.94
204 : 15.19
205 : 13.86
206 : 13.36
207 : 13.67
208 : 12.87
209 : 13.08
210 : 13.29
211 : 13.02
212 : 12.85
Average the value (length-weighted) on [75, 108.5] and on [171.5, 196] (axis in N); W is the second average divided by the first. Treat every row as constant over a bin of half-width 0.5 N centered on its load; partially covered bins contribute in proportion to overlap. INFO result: 1.72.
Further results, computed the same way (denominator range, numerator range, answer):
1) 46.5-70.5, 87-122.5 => 0.65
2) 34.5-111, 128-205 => 1.53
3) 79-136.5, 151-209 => 1.75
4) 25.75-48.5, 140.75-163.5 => 1.73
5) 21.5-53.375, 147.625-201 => 1.64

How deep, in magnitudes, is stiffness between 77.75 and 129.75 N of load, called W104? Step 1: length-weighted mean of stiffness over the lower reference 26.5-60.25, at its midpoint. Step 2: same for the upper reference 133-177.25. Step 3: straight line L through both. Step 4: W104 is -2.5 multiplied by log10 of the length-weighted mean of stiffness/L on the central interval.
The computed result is 0.46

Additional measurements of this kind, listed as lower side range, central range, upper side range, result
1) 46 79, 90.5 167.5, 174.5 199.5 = 0.19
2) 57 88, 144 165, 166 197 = -0.11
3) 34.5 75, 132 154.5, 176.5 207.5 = -0.10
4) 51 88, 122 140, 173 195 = 0.17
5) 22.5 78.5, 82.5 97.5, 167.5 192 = 0.28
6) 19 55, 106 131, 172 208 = 0.48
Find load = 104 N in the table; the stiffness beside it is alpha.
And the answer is 6.718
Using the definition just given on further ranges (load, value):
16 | 16.59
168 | 18.54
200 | 14.9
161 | 18.33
